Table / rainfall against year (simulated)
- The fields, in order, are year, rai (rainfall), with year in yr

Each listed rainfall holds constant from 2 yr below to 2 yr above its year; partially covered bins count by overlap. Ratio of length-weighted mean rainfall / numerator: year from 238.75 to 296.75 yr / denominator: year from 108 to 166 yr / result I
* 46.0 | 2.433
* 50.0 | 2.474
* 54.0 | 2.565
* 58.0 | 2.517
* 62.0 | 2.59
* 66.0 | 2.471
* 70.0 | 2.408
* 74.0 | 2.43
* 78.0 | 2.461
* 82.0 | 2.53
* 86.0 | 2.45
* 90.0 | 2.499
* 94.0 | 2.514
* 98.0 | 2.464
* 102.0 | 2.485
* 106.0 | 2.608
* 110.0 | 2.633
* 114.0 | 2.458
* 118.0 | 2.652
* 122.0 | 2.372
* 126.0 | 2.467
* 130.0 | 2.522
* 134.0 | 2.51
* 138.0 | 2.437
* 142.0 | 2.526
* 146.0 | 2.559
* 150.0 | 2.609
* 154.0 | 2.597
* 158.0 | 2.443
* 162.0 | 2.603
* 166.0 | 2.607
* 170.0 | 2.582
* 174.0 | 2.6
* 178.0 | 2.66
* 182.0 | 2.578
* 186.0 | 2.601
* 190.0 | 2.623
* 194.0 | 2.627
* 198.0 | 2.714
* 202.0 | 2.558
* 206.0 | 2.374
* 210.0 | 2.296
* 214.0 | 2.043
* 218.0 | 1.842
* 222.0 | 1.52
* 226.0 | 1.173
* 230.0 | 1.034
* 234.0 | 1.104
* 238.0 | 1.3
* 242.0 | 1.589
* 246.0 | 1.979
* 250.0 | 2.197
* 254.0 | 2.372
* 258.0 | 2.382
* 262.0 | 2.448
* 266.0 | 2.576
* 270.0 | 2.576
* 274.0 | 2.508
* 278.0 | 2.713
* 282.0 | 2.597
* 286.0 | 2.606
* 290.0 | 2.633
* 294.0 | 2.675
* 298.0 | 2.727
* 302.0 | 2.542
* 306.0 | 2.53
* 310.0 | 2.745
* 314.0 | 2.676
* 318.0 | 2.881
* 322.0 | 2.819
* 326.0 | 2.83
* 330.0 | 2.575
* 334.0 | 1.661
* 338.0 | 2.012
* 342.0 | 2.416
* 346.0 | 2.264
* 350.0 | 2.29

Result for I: 0.95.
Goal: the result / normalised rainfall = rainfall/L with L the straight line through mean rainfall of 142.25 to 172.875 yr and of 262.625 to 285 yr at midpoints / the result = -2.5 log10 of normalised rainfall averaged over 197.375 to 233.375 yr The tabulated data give 0.34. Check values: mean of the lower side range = 2.57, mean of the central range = 1.89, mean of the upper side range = 2.59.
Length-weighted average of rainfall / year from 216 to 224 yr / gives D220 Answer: 1.68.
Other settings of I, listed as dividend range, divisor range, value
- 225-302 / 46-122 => 0.87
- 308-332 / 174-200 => 1.05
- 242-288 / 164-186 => 0.93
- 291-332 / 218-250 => 1.84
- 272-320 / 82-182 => 1.05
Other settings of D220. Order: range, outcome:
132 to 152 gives 2.53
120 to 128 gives 2.42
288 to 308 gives 2.62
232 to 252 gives 1.63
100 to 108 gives 2.55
